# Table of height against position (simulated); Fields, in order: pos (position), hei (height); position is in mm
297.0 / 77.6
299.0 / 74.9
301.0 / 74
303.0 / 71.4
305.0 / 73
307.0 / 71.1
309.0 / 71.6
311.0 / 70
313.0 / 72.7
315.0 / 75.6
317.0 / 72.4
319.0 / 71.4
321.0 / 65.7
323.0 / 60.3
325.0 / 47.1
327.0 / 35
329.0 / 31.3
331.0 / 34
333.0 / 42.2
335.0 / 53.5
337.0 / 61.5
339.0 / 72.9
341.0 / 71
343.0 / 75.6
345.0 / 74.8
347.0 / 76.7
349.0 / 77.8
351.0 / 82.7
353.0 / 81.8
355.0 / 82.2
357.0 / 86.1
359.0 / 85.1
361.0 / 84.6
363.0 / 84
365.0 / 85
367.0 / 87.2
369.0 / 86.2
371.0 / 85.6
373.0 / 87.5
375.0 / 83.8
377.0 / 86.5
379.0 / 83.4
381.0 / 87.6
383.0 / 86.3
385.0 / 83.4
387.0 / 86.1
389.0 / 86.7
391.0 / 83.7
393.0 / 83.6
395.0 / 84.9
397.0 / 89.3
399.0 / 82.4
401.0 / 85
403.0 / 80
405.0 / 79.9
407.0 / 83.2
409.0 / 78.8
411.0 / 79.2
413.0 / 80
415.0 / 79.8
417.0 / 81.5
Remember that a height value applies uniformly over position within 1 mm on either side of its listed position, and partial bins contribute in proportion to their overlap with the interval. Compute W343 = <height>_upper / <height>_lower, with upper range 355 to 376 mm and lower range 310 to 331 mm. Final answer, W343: 1.45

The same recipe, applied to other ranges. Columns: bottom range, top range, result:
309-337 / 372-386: 1.50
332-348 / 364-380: 1.30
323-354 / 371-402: 1.40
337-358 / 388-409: 1.08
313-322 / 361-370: 1.20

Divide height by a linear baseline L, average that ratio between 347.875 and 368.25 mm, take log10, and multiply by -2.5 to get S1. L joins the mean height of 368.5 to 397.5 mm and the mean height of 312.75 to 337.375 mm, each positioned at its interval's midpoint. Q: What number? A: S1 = -0.16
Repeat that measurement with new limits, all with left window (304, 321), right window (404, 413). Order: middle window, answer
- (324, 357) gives 0.18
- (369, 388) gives -0.11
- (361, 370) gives -0.12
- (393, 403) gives -0.07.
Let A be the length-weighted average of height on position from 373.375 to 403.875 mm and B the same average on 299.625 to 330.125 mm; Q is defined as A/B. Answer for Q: 1.32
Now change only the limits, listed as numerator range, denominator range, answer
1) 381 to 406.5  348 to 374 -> 1.00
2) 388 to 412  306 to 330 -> 1.34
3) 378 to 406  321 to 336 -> 1.88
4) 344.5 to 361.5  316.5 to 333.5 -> 1.61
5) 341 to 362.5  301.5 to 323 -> 1.13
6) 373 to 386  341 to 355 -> 1.09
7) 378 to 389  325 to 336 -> 2.14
